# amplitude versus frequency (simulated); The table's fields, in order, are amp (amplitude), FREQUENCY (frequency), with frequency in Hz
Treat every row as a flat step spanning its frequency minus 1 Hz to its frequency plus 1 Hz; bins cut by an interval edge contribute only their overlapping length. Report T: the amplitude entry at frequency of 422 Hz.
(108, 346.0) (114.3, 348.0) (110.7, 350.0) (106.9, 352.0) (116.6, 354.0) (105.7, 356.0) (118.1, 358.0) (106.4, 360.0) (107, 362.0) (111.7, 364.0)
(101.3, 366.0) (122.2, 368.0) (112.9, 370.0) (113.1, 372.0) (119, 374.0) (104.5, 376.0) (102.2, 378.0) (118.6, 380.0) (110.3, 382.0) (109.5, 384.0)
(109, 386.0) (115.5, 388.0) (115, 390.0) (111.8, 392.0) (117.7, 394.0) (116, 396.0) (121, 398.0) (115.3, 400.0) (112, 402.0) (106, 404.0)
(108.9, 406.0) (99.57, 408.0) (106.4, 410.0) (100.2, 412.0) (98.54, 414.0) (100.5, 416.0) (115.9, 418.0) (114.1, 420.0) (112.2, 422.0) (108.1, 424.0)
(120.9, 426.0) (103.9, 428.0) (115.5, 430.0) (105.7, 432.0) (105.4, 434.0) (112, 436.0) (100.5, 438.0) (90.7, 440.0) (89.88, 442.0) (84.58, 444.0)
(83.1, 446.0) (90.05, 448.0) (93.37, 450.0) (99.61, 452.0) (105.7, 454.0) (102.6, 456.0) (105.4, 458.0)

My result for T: 112.2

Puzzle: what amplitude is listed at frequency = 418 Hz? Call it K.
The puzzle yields 115.9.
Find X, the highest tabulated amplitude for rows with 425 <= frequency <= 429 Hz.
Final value 120.9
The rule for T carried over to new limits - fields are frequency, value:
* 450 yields 93.37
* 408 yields 99.57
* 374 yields 119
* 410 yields 106.4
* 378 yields 102.2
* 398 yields 121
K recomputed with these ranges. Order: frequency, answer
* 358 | 118.1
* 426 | 120.9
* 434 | 105.4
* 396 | 116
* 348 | 114.3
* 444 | 84.58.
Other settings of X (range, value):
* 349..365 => 118.1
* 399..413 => 115.3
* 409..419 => 115.9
